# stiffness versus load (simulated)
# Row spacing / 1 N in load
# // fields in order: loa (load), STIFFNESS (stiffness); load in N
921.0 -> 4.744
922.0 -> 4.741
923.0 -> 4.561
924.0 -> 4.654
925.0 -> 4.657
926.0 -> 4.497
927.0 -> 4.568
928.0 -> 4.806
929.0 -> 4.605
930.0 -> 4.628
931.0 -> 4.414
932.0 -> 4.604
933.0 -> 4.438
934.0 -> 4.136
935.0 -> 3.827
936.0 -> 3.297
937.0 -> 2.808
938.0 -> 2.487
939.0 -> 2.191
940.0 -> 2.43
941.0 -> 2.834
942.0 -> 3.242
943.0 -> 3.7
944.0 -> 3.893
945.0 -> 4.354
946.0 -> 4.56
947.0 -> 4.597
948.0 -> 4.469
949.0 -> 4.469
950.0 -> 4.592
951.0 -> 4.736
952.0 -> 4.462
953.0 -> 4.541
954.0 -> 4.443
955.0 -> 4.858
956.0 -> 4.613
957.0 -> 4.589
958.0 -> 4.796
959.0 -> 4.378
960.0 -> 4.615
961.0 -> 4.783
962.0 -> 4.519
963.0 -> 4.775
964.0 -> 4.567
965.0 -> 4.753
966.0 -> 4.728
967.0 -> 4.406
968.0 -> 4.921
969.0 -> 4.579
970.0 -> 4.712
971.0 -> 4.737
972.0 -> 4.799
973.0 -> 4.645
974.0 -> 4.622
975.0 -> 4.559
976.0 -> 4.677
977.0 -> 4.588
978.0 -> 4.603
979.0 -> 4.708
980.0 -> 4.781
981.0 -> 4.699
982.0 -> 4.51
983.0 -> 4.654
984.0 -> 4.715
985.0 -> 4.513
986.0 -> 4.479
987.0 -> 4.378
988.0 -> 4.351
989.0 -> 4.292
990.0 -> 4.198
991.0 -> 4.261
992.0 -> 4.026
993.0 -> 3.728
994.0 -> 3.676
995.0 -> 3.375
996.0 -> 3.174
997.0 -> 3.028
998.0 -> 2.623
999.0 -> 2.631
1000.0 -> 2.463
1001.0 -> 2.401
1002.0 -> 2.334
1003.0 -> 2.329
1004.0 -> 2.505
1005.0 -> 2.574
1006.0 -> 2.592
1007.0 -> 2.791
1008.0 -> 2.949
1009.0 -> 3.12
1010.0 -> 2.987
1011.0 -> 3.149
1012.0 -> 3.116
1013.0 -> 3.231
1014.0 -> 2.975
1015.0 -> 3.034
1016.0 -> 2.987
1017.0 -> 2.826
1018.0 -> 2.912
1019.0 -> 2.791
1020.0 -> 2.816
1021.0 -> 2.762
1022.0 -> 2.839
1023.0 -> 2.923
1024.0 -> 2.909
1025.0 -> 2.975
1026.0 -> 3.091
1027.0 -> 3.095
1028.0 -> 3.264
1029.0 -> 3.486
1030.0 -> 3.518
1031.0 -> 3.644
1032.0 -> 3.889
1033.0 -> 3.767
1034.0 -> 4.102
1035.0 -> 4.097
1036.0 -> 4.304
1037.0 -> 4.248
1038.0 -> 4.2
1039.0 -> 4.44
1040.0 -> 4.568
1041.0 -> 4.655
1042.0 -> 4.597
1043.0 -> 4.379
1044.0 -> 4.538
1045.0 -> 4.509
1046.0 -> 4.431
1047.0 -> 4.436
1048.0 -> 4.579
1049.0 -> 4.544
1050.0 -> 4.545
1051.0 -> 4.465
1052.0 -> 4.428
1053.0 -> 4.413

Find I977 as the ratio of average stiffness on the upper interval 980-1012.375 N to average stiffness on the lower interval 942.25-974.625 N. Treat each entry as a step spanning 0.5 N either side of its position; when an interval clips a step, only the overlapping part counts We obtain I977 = 0.8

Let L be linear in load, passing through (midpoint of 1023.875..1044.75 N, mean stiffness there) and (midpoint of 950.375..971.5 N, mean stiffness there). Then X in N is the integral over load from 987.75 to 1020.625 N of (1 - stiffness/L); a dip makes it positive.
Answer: 8.8 N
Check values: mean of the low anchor 4.64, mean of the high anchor 3.92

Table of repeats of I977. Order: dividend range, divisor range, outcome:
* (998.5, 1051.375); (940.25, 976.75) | 0.77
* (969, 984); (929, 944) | 1.31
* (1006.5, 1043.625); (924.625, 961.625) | 0.83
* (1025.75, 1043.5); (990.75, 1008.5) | 1.35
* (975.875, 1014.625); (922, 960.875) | 0.86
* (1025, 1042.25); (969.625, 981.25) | 0.83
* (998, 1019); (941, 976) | 0.62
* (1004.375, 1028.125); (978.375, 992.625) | 0.66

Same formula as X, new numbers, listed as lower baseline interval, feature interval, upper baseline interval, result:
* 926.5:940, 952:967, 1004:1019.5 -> -4.6 N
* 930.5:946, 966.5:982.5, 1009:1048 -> -4.9 N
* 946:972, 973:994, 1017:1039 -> -1.3 N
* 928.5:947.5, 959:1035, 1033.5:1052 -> 7.0 N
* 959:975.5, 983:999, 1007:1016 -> -0.4 N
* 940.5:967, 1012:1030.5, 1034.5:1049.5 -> 5.9 N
